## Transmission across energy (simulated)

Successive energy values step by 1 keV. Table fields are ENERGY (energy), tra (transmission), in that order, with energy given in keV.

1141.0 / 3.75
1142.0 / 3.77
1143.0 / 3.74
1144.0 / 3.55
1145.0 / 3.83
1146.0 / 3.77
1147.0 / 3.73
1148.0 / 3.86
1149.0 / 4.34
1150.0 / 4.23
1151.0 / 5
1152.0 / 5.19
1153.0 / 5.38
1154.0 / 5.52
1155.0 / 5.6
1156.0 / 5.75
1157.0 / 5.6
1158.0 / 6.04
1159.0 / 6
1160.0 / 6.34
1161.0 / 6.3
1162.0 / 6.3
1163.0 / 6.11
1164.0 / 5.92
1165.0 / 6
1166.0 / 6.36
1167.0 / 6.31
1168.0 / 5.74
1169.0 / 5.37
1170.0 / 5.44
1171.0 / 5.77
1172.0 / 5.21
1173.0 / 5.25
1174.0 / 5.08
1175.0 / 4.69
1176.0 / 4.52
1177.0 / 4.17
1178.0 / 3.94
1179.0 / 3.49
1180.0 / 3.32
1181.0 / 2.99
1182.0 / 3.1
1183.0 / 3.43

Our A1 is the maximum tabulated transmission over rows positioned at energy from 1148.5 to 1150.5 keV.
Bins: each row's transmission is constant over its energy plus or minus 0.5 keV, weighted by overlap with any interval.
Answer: 4.34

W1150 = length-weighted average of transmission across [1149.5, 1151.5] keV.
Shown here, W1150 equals 4.62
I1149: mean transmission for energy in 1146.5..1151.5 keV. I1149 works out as 4.23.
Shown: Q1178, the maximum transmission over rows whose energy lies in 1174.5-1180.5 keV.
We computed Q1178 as 4.69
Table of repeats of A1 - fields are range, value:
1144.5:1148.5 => 3.86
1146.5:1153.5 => 5.38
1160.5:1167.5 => 6.36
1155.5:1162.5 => 6.34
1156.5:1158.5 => 6.04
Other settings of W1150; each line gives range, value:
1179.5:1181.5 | 3.16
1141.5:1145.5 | 3.72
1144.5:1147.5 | 3.78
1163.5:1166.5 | 6.09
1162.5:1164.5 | 6.02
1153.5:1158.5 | 5.7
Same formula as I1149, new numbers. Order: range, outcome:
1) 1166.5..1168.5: 6.03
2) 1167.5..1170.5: 5.52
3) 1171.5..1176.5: 4.95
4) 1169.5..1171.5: 5.61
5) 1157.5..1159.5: 6.02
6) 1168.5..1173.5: 5.41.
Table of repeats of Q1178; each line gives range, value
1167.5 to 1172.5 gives 5.77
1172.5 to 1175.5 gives 5.25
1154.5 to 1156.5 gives 5.75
